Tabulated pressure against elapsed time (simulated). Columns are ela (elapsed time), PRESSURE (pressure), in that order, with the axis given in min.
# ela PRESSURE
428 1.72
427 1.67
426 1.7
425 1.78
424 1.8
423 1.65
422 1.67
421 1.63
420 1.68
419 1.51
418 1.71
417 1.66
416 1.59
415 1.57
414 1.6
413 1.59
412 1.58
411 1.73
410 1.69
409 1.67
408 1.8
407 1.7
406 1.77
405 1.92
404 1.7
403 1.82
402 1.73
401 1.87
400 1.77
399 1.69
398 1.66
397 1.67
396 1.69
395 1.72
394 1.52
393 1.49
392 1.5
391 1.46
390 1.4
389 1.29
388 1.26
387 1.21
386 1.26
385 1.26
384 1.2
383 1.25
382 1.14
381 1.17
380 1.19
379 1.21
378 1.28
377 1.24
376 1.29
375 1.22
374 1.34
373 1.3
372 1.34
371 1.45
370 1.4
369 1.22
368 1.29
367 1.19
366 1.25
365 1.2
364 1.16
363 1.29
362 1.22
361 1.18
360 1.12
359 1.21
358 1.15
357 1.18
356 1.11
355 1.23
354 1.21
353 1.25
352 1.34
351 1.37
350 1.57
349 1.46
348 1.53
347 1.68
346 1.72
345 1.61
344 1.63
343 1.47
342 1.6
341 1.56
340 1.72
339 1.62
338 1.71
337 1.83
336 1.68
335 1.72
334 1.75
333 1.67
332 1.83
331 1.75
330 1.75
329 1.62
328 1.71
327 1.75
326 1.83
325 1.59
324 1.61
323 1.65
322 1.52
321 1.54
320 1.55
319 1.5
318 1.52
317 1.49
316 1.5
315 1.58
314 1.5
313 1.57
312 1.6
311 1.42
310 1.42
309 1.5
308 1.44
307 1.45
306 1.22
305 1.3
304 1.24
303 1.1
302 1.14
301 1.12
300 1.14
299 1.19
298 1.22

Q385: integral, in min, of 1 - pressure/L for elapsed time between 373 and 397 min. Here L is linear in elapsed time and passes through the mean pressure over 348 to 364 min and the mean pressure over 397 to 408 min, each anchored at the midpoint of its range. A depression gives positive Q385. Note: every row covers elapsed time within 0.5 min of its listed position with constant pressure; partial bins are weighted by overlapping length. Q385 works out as 3.66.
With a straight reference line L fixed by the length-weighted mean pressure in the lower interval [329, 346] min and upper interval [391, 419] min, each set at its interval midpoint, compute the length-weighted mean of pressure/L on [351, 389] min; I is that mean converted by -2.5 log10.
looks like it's 0.33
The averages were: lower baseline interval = 1.68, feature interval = 1.24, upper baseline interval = 1.67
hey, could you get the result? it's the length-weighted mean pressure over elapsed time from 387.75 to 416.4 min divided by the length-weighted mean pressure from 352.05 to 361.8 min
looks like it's 1.4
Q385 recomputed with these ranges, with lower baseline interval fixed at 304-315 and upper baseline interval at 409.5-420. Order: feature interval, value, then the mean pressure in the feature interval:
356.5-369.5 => 2.8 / 1.2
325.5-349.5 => -3.0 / 1.68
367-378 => 1.8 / 1.3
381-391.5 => 2.0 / 1.27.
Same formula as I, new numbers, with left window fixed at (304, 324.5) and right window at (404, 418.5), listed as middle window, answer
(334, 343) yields -0.09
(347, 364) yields 0.22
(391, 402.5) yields 0.00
